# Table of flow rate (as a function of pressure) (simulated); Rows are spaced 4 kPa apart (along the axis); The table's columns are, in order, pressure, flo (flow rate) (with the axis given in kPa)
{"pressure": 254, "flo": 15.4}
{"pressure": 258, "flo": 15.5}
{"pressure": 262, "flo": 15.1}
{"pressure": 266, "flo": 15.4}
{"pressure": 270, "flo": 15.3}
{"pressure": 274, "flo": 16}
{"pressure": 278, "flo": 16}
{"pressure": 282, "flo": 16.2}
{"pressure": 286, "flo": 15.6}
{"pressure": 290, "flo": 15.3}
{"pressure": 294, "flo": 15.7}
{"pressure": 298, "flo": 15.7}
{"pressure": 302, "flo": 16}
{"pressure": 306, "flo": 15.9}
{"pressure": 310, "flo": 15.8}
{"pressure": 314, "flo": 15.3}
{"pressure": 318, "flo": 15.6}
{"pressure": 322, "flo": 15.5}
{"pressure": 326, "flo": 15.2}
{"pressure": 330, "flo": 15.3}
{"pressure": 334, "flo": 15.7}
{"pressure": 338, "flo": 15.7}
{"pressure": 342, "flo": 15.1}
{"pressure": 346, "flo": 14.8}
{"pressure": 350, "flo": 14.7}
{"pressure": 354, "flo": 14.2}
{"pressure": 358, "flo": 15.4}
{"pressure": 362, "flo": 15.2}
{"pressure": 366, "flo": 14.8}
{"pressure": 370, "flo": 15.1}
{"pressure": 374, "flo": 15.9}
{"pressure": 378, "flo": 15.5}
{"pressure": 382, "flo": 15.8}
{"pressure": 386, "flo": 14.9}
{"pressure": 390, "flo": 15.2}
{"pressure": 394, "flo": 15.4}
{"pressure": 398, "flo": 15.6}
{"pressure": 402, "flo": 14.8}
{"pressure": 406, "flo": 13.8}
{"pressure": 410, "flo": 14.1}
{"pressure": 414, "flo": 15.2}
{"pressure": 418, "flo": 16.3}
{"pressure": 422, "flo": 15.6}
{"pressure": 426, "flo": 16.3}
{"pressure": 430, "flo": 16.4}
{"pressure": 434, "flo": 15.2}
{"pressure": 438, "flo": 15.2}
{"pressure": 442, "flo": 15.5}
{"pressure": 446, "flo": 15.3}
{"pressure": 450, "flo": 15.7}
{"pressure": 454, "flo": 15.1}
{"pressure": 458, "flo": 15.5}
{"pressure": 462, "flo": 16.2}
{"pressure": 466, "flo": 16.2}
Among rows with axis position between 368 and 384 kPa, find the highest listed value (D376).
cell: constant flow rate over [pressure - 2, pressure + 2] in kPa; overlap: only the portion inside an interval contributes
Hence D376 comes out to 15.9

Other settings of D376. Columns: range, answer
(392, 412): 15.6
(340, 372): 15.4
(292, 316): 16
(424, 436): 16.4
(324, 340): 15.7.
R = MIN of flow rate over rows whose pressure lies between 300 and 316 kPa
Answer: 15.3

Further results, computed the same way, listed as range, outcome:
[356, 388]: 14.8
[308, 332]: 15.2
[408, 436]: 14.1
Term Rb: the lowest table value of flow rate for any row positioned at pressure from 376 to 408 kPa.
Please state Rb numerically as 13.8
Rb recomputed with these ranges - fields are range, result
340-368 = 14.2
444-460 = 15.1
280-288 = 15.6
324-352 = 14.7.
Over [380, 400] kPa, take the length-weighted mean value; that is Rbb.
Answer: 15.4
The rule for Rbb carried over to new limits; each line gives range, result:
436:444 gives 15.3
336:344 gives 15.4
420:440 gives 15.7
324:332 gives 15.2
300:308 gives 15.9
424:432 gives 16.4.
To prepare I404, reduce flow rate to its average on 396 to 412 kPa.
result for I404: 14.6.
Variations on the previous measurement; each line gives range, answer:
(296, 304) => 15.8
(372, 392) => 15.5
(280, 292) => 15.7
